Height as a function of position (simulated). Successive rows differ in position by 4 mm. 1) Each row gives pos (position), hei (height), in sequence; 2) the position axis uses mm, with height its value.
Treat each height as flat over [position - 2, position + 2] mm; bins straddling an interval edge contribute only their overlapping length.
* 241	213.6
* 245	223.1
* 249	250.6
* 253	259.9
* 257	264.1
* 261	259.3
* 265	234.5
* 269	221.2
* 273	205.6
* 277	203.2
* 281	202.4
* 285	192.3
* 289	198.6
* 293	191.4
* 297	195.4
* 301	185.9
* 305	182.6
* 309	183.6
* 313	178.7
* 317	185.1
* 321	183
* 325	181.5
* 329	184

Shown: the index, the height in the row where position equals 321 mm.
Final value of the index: 183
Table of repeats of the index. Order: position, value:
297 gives 195.4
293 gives 191.4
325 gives 181.5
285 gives 192.3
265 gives 234.5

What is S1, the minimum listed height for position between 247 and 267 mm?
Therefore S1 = 234.5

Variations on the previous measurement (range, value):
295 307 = 182.6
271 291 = 192.3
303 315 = 178.7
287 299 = 191.4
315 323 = 183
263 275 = 205.6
